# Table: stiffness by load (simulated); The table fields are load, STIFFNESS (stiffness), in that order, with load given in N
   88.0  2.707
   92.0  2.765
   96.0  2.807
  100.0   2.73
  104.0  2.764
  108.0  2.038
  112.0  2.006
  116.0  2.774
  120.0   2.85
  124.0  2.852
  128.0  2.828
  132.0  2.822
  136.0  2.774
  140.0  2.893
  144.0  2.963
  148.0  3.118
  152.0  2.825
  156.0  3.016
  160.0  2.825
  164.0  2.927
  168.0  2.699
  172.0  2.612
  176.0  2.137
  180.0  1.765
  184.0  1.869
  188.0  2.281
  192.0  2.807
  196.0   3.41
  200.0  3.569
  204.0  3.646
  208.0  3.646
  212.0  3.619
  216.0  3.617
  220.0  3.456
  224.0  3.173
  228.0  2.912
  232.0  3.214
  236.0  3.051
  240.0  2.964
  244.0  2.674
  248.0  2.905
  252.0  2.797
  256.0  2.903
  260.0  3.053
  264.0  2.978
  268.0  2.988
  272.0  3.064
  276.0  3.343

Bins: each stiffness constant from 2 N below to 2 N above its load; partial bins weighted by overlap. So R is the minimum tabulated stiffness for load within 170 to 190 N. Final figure 1.765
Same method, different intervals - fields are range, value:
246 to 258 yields 2.797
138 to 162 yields 2.825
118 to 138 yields 2.774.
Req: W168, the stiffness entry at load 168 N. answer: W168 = 2.699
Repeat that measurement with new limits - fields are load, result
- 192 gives 2.807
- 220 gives 3.456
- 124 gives 2.852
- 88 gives 2.707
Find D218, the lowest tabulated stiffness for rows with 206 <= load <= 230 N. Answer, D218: 2.912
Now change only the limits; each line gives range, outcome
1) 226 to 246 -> 2.674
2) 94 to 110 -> 2.038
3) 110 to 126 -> 2.006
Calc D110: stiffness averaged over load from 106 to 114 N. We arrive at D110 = 2.02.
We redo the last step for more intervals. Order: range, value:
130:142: 2.83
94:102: 2.77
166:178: 2.48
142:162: 2.95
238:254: 2.83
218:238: 3.16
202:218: 3.63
